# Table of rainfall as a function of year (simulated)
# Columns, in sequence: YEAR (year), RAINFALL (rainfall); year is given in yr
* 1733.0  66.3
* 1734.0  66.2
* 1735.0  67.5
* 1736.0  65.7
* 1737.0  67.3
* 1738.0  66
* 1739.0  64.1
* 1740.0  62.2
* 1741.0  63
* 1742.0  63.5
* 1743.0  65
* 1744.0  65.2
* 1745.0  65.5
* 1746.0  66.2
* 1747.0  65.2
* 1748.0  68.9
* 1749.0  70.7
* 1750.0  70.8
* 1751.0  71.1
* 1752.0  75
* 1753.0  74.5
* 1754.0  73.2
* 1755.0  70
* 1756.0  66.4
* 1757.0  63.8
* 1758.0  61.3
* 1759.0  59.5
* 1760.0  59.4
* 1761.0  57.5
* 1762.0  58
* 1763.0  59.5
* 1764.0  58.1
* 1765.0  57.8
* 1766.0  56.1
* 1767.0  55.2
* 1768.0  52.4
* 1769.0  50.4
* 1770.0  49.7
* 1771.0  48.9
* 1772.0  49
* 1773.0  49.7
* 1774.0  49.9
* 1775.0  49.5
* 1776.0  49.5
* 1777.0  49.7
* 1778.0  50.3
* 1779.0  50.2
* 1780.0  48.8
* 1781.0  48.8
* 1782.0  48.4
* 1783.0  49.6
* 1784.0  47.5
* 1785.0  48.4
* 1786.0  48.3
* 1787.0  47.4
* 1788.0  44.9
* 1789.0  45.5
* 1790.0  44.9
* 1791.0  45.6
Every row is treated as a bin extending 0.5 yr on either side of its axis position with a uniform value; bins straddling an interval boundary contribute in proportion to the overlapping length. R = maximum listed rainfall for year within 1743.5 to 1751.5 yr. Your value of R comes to 71.1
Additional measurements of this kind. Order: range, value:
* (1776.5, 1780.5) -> 50.3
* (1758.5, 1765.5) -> 59.5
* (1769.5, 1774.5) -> 49.9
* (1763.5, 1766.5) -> 58.1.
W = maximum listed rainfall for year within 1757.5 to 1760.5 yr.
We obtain 61.3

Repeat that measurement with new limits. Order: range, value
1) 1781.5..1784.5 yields 49.6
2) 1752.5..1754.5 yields 74.5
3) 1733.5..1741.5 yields 67.5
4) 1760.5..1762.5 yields 58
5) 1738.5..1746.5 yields 66.2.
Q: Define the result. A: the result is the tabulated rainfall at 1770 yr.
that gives 49.7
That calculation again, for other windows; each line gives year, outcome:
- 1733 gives 66.3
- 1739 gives 64.1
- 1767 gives 55.2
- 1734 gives 66.2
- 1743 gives 65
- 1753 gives 74.5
